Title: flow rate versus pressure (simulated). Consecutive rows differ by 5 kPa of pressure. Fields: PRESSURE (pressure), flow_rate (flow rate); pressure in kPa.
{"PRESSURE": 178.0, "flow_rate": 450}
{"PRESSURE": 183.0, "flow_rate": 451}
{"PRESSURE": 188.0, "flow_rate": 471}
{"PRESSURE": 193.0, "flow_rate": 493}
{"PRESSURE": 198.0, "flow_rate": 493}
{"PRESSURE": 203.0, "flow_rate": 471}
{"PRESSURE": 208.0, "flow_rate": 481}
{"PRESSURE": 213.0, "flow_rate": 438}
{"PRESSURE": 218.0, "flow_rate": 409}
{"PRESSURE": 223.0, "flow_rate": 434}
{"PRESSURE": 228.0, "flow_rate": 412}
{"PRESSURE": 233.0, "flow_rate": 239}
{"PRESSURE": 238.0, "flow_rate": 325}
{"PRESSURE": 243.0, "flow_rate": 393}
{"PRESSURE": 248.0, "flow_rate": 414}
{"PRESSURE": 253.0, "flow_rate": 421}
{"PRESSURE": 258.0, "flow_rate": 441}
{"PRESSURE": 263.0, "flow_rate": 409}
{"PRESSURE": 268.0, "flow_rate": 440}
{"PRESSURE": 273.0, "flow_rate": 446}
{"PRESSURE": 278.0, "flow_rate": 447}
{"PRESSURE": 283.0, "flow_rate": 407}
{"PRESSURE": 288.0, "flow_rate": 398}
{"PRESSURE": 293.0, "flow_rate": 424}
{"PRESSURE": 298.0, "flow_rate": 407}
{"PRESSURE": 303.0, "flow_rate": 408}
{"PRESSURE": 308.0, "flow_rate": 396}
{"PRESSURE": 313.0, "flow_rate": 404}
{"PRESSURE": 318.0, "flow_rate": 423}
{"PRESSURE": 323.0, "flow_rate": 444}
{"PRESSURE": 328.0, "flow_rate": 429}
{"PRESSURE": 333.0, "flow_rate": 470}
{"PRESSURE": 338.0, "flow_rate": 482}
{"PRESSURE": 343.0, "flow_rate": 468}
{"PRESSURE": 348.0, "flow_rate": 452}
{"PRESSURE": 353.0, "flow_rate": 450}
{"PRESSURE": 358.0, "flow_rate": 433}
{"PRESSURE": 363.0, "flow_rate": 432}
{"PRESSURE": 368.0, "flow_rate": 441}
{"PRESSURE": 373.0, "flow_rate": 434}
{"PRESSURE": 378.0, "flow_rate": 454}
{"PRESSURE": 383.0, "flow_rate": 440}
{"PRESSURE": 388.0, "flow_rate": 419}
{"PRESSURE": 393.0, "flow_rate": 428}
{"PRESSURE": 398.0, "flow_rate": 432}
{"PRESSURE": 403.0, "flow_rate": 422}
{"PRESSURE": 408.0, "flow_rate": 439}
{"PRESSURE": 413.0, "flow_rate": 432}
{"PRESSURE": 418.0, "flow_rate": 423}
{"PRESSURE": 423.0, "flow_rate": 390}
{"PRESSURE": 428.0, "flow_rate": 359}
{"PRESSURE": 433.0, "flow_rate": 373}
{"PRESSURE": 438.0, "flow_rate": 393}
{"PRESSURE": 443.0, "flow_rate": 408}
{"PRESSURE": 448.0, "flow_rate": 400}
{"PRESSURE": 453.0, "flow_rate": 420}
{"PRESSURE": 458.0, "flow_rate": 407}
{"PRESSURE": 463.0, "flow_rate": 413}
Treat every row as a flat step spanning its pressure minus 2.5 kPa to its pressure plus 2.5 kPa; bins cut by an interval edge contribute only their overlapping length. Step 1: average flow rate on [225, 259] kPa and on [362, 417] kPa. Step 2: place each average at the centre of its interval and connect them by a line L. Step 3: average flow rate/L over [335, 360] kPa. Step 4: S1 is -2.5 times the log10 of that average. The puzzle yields -0.10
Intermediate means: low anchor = 376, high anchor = 434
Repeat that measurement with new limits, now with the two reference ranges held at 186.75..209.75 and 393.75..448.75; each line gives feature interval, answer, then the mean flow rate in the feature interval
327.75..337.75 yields -0.059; 461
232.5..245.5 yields 0.376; 331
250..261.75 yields 0.085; 428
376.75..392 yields -0.040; 435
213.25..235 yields 0.231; 383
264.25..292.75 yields 0.071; 426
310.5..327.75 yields 0.043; 424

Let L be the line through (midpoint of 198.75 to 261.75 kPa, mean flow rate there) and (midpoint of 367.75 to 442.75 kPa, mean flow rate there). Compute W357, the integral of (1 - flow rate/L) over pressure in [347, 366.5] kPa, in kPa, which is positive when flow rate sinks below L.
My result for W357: -1.2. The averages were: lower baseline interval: 409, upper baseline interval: 418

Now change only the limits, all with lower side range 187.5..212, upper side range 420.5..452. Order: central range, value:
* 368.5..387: -1.32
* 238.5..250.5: 1.88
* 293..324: 1.76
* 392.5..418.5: -1.90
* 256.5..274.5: 0.86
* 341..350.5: -0.80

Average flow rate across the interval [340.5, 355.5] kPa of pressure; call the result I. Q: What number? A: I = 457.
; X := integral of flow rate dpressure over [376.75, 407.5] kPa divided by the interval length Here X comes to 432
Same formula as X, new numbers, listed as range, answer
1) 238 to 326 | 416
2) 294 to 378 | 436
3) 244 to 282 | 429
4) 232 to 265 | 383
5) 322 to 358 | 455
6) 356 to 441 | 420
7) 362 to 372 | 437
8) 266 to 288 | 431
